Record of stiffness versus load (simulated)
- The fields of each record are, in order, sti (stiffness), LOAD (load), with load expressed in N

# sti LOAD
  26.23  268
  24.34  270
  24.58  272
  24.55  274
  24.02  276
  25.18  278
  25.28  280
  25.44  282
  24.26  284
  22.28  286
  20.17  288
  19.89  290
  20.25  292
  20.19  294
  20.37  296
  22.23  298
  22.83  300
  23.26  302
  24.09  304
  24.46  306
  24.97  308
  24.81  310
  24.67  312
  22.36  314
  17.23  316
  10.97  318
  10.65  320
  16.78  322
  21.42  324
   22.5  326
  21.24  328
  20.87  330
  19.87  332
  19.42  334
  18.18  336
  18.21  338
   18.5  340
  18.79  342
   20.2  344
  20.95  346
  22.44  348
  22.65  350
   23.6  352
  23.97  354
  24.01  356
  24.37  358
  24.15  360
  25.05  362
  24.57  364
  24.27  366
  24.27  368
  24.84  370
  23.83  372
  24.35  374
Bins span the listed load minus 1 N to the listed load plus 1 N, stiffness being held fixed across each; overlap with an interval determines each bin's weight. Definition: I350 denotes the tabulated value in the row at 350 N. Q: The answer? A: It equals 22.65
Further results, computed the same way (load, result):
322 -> 16.78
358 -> 24.37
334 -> 19.42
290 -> 19.89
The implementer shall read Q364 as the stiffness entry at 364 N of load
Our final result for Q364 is 24.57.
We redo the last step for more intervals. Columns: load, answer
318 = 10.97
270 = 24.34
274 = 24.55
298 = 22.23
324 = 21.42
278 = 25.18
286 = 22.28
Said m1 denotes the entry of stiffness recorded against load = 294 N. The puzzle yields 20.19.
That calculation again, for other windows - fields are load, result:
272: 24.58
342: 18.79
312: 24.67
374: 24.35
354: 23.97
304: 24.09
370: 24.84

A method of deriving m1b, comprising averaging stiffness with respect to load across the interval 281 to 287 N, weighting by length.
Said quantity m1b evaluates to 24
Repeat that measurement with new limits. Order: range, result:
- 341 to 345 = 19.5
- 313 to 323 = 15.6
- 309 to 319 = 20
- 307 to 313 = 24.8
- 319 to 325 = 16.3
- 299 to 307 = 23.7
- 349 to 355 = 23.4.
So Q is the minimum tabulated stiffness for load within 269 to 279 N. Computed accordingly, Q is 24.02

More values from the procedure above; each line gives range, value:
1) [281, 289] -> 20.17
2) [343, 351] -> 20.2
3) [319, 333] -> 10.65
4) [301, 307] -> 23.26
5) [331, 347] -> 18.18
